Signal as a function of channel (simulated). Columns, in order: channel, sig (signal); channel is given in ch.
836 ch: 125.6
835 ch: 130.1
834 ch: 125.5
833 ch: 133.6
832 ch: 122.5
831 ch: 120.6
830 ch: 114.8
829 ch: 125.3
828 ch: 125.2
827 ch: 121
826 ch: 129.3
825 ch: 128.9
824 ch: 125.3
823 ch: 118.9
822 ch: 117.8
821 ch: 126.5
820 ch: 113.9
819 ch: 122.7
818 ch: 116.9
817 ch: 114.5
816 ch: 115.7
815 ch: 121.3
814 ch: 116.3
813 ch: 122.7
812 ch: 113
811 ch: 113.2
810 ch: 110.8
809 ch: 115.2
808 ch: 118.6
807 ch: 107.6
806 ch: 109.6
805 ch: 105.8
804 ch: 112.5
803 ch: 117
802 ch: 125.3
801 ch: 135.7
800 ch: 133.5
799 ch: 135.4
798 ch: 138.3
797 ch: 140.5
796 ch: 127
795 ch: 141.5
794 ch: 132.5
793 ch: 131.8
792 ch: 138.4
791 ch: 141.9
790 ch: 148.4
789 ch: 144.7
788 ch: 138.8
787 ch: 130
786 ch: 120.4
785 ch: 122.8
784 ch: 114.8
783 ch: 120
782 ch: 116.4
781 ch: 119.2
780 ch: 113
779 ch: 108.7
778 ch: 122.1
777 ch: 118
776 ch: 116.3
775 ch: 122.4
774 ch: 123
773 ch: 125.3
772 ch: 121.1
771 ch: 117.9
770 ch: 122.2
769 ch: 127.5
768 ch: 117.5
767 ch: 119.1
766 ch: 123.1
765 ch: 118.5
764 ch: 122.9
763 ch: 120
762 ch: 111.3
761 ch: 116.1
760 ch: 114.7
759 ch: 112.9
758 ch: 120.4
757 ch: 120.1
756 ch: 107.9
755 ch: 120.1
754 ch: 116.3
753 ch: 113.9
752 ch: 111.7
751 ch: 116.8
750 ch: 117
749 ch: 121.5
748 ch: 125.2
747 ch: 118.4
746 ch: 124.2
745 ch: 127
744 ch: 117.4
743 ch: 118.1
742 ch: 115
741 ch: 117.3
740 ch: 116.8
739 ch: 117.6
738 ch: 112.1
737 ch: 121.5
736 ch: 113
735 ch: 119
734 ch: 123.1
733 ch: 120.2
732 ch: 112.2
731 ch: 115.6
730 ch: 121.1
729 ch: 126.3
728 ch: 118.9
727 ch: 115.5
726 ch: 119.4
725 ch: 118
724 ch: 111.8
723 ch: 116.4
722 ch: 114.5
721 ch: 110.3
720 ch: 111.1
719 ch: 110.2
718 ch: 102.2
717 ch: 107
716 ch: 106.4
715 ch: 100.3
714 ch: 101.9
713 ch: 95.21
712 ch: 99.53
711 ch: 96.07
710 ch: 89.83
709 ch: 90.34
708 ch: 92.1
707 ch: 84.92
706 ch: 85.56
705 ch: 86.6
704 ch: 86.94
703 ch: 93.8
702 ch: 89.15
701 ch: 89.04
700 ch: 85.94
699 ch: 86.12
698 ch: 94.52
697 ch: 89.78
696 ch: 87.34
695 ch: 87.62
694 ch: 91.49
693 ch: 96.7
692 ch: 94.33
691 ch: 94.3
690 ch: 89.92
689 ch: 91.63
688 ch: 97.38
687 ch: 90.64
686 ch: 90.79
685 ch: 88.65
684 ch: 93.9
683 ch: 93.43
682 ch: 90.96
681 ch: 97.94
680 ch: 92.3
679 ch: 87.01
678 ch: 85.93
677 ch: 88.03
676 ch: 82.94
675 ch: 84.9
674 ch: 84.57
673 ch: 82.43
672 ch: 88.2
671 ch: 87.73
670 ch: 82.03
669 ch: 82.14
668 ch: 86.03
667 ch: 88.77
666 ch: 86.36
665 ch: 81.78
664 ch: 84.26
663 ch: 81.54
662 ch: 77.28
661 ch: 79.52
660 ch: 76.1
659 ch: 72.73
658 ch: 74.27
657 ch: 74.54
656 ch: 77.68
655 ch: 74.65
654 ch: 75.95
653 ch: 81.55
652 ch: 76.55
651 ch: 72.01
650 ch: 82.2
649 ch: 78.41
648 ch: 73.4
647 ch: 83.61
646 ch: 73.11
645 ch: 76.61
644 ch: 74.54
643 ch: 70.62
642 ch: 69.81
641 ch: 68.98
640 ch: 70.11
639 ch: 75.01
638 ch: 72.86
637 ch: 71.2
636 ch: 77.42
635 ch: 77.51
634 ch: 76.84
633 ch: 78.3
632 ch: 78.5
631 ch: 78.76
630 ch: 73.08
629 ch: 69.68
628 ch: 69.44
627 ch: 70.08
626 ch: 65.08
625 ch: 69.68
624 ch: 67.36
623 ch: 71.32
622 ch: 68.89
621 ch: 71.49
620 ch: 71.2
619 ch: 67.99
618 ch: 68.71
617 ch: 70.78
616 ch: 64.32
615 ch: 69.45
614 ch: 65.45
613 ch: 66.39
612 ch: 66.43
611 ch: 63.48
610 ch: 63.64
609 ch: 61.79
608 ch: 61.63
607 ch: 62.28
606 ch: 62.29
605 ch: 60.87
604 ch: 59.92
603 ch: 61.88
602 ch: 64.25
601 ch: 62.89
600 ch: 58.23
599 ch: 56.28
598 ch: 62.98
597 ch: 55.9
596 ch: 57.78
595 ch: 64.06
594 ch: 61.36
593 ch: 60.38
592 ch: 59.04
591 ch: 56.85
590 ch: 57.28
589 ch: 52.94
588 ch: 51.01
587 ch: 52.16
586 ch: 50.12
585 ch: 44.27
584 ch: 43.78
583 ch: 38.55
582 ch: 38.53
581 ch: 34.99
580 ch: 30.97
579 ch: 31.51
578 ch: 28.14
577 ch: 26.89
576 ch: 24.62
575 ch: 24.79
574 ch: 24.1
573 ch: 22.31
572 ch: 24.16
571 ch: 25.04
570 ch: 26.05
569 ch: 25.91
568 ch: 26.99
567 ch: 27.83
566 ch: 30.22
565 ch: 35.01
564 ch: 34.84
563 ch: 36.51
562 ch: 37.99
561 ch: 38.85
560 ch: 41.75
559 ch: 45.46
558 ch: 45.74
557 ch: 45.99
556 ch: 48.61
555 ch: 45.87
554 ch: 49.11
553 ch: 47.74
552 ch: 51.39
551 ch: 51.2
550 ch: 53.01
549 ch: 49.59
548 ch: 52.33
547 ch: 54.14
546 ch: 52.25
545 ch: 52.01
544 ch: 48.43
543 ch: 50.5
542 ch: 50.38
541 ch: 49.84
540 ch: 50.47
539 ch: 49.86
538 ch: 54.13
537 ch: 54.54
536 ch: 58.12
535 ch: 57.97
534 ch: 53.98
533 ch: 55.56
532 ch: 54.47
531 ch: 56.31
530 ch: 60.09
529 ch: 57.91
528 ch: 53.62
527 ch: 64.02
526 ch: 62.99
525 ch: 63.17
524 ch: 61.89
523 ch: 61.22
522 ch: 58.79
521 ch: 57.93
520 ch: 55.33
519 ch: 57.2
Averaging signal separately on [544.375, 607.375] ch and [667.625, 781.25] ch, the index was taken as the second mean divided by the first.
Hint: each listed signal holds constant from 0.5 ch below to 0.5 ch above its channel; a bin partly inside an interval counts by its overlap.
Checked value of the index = 2.33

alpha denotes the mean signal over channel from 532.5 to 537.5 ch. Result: 56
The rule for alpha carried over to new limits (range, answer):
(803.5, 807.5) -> 109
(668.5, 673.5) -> 84.5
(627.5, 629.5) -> 69.6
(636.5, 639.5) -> 73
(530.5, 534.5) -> 55.1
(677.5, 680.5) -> 88.4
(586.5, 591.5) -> 54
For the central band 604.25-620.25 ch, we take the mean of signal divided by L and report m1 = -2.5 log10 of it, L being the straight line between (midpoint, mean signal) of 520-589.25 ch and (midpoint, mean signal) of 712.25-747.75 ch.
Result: 0.05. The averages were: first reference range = 45.3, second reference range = 115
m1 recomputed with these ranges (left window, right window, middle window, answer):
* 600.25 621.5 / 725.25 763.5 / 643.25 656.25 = 0.05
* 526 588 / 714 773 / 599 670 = 0.02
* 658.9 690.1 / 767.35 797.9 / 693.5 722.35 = 0.04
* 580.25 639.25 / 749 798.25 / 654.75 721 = 0.02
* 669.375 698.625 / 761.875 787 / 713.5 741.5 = -0.10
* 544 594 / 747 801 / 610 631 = -0.11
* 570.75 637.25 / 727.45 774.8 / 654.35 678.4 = 0.02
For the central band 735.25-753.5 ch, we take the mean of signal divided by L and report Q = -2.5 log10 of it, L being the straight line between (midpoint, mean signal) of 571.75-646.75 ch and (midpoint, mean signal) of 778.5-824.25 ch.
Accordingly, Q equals -0.13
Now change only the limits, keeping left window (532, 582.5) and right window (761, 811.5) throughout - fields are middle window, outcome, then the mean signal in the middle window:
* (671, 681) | -0.04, 86.9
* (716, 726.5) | -0.12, 112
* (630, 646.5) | -0.06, 74.3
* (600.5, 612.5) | -0.06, 62.6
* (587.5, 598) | -0.07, 57.9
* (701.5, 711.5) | 0.06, 89.5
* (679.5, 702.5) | -0.03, 91.5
